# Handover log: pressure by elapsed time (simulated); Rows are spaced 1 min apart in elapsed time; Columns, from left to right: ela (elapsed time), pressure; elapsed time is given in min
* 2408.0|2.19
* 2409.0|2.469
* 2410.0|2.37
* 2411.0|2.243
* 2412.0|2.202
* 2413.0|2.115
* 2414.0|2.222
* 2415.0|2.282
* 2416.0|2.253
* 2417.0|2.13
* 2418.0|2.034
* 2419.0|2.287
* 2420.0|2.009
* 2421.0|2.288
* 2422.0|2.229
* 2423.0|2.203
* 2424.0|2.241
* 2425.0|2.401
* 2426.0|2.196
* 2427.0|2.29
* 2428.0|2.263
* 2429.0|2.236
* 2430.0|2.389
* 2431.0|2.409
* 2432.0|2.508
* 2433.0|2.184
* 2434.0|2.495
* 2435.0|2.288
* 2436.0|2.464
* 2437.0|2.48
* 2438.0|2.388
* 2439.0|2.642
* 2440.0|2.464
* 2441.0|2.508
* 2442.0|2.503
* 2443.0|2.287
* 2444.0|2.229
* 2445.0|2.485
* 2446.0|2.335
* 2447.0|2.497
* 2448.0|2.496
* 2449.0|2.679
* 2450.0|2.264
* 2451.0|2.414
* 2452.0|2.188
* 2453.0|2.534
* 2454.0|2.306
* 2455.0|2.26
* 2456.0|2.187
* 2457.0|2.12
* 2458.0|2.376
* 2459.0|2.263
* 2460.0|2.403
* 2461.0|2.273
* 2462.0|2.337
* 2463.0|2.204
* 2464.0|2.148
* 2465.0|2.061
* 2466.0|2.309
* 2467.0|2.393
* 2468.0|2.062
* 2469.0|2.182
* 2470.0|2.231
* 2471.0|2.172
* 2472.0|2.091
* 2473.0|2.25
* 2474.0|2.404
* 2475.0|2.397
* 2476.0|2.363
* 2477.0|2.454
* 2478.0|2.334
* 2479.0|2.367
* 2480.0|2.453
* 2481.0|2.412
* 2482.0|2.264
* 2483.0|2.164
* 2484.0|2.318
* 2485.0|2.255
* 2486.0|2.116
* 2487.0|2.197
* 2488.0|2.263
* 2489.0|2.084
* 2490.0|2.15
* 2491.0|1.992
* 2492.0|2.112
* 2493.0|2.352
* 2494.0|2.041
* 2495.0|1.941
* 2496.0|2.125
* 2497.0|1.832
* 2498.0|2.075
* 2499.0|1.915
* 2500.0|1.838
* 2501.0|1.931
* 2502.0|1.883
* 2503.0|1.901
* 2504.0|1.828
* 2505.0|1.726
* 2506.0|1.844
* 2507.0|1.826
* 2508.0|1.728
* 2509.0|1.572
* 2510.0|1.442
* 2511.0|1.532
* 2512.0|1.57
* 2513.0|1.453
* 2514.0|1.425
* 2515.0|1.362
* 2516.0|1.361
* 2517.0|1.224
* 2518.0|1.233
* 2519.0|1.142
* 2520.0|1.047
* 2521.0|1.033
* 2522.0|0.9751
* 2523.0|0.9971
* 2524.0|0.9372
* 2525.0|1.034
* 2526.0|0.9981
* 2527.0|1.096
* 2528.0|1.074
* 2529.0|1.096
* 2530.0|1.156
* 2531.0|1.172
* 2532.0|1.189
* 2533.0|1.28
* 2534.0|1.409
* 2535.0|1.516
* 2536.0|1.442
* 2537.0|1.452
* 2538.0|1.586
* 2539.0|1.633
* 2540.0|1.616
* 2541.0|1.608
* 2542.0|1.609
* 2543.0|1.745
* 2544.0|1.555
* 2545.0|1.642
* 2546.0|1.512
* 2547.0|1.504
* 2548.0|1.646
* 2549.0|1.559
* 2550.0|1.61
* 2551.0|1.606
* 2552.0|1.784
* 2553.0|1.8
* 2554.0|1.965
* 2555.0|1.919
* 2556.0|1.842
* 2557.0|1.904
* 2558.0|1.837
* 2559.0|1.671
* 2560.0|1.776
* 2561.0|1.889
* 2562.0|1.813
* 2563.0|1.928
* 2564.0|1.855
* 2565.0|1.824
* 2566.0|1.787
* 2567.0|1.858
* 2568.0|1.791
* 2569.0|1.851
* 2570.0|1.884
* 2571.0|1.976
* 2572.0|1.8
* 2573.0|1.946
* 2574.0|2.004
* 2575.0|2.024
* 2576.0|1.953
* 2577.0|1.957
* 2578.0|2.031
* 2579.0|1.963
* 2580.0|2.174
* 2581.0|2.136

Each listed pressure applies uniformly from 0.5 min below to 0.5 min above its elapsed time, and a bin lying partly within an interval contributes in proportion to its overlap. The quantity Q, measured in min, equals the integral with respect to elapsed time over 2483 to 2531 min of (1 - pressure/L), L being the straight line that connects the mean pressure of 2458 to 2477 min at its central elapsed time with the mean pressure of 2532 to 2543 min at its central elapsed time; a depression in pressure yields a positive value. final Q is 5.80 min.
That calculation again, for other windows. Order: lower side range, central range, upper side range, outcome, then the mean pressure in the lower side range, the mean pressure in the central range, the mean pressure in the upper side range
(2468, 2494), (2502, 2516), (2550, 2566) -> 3.1 min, 2.25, 1.63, 1.82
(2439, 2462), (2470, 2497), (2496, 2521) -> -4.0 min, 2.37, 2.23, 1.61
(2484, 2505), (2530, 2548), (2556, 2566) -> 3.8 min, 2.04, 1.49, 1.83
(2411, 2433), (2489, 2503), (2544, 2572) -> -0.2 min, 2.25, 2.01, 1.78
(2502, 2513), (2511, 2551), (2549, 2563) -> 9.0 min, 1.69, 1.35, 1.8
